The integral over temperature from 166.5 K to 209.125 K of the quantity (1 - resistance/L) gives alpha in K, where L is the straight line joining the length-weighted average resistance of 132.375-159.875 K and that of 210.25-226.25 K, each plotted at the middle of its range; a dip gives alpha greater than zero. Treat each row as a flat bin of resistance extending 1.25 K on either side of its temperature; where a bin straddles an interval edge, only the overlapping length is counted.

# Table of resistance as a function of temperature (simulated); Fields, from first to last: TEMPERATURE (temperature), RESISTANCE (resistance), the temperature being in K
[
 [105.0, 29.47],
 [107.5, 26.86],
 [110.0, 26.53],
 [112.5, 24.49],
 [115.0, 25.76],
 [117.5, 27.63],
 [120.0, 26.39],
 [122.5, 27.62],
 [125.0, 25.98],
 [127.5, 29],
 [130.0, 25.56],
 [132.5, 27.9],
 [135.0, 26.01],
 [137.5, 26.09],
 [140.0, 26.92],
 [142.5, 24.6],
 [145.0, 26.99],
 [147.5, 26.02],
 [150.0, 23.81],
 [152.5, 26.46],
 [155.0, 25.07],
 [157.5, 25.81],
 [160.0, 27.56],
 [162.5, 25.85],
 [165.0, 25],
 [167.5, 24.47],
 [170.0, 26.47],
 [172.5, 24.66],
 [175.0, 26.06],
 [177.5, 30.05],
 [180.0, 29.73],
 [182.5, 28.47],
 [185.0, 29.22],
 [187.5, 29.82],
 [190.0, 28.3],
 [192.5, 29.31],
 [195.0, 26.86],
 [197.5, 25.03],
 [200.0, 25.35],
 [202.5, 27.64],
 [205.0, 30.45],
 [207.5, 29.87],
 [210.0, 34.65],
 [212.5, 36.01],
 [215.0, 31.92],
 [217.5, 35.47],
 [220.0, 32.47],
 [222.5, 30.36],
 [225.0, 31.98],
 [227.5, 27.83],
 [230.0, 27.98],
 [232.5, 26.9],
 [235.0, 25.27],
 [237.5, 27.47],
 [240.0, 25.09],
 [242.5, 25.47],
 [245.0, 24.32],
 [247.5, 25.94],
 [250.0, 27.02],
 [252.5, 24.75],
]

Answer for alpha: 3.2 K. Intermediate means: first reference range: 26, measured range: 27.8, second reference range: 33.1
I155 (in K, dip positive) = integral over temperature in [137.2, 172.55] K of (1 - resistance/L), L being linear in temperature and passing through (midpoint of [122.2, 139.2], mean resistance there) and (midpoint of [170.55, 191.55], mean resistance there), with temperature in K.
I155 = 2.3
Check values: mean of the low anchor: 26.8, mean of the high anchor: 28.2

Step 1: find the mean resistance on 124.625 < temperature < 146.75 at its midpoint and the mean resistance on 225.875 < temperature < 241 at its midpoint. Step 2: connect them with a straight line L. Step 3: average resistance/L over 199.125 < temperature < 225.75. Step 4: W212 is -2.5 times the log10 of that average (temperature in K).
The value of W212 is -0.18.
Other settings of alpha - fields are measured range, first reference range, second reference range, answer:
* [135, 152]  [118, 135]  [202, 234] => 1.21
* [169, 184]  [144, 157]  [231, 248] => -1.12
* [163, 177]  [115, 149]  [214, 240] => 1.09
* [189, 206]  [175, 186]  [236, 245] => 0.34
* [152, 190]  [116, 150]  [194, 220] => 2.06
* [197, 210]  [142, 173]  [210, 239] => 0.22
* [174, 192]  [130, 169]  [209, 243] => -0.77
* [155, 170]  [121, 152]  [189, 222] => 1.13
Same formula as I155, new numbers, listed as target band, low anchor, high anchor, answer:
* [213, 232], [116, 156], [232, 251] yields -3.8 K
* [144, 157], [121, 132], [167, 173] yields 0.2 K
